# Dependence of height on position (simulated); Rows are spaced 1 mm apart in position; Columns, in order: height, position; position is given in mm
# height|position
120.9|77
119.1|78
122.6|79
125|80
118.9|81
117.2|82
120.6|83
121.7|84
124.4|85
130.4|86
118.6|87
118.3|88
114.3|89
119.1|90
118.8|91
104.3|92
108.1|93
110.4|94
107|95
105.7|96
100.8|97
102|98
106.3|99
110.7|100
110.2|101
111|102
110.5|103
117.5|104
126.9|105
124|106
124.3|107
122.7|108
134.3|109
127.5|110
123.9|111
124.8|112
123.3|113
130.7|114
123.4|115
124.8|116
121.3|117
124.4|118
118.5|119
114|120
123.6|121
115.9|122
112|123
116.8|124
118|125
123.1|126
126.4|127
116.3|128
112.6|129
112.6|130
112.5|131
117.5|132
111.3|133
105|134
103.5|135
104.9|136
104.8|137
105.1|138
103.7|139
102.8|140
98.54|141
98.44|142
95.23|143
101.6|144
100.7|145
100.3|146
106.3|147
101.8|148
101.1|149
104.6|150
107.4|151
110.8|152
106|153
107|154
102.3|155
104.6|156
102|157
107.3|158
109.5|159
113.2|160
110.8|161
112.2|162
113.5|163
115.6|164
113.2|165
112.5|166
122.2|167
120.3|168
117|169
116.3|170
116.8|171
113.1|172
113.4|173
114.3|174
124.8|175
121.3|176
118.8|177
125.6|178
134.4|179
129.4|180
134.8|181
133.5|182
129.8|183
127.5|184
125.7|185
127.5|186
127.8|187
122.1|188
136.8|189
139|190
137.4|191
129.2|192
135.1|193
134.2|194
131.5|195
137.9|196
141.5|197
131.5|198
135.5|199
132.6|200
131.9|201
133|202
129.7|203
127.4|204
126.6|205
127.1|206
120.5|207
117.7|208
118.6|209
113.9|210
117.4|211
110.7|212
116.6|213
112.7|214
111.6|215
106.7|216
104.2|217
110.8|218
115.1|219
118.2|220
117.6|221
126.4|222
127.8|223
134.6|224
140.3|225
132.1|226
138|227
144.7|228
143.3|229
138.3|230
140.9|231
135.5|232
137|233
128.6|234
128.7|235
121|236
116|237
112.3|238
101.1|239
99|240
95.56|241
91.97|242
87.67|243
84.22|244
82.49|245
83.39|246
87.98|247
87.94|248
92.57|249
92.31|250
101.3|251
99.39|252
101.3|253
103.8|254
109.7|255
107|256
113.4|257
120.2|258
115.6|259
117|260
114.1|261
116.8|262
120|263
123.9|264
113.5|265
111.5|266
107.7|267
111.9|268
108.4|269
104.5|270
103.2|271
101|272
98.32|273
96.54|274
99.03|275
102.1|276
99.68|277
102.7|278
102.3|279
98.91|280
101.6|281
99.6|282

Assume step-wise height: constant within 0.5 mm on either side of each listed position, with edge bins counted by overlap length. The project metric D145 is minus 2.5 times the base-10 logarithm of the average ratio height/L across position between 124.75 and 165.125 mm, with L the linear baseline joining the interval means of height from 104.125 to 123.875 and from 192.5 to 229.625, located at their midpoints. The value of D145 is 0.15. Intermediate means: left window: 123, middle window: 108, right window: 126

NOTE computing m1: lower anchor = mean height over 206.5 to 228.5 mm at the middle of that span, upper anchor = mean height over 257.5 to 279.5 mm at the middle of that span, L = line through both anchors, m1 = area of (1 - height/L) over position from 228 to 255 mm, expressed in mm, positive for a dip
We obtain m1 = 1.7 mm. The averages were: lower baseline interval 121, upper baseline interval 109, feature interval 108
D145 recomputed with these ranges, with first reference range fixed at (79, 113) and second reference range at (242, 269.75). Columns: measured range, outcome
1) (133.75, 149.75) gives 0.11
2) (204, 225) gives -0.11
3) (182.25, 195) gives -0.19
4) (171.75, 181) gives -0.11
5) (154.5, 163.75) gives 0.03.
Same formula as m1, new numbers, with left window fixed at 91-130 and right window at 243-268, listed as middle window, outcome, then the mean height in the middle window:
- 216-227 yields -1.6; 123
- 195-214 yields -3.0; 126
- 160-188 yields -2.4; 121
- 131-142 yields 0.9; 106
